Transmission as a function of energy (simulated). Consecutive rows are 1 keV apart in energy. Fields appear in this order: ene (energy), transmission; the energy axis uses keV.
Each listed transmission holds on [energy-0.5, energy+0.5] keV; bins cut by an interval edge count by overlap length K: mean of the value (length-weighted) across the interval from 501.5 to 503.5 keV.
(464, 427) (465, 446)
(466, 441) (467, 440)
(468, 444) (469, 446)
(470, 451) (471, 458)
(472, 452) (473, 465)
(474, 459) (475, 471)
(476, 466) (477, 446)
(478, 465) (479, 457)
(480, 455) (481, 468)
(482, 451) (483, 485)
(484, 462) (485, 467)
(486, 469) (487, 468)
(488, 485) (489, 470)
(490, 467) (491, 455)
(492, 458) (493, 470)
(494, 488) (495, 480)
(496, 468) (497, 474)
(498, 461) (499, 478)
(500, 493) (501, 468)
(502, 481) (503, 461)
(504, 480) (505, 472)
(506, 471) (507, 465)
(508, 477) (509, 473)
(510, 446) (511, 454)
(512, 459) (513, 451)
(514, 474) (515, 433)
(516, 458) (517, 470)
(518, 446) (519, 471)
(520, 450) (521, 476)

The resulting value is 471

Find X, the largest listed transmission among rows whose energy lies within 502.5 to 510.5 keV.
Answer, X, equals 480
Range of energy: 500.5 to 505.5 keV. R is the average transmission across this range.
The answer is 472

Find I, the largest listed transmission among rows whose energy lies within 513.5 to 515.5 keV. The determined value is 474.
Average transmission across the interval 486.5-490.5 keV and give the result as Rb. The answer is 472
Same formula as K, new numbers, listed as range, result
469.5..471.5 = 454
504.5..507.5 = 469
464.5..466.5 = 444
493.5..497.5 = 478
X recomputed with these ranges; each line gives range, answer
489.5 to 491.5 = 467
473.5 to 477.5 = 471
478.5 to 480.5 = 457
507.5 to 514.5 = 477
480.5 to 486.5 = 485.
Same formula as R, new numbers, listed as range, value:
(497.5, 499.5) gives 470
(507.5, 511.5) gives 462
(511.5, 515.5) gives 454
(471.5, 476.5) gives 463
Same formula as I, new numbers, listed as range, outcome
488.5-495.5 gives 488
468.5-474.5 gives 465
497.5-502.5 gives 493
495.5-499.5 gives 478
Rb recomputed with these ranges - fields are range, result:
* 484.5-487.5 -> 468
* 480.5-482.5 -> 460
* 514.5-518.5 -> 452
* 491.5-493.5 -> 464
